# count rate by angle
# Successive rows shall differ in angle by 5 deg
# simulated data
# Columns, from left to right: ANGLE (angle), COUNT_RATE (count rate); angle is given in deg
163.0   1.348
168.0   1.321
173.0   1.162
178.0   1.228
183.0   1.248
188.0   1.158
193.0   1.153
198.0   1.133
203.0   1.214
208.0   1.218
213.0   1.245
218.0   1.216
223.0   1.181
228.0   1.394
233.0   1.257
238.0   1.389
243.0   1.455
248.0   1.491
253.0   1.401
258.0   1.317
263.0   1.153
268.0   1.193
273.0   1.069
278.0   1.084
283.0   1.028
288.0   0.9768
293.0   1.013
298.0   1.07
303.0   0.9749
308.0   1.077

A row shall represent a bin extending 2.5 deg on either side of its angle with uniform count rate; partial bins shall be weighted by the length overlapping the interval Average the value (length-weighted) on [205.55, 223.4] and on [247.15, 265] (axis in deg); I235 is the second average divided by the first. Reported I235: 1.09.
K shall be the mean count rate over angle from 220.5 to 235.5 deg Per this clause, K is 1.28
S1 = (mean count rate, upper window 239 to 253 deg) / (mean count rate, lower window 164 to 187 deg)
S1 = 1.2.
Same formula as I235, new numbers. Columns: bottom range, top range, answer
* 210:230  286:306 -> 0.81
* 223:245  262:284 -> 0.82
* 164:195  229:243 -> 1.11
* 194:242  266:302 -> 0.84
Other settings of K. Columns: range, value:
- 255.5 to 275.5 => 1.18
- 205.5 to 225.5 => 1.22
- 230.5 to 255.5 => 1.4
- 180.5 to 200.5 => 1.17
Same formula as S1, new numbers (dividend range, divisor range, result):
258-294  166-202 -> 0.91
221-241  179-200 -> 1.11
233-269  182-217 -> 1.12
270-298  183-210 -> 0.88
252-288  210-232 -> 0.92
